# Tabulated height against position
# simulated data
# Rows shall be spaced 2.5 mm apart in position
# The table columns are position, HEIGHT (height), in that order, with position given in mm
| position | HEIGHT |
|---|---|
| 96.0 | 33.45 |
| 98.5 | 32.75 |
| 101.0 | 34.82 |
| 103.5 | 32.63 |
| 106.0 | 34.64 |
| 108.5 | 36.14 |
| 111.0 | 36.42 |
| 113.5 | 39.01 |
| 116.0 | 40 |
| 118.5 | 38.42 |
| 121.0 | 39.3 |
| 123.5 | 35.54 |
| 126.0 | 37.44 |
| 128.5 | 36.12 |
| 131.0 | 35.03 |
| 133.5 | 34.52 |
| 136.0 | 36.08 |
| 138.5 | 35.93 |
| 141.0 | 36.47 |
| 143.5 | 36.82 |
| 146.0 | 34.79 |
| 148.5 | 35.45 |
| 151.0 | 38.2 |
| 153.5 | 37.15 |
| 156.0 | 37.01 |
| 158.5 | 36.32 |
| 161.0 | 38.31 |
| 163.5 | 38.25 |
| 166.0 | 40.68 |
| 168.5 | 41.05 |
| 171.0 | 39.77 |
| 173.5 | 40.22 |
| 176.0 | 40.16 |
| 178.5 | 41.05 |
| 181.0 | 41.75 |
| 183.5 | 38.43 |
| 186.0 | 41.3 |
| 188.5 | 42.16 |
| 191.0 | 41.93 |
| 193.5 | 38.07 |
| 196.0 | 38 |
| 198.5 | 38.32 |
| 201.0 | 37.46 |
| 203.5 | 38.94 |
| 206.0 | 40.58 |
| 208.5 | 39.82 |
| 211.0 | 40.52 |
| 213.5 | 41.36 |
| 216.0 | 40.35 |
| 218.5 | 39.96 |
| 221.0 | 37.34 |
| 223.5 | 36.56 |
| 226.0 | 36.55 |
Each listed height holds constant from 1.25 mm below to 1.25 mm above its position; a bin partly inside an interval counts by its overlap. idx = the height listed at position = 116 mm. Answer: 40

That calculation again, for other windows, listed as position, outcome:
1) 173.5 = 40.22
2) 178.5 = 41.05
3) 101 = 34.82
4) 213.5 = 41.36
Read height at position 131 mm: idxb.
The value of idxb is 35.03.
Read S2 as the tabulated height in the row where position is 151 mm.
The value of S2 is 38.2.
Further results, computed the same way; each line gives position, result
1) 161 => 38.31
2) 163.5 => 38.25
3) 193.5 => 38.07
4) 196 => 38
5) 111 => 36.42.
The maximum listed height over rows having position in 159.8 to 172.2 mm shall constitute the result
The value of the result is 41.05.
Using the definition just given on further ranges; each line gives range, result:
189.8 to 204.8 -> 41.93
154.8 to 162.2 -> 38.31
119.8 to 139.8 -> 39.3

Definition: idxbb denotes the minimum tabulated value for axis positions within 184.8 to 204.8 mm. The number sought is 37.46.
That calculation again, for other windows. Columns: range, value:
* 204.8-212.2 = 39.82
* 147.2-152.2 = 35.45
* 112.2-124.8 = 35.54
